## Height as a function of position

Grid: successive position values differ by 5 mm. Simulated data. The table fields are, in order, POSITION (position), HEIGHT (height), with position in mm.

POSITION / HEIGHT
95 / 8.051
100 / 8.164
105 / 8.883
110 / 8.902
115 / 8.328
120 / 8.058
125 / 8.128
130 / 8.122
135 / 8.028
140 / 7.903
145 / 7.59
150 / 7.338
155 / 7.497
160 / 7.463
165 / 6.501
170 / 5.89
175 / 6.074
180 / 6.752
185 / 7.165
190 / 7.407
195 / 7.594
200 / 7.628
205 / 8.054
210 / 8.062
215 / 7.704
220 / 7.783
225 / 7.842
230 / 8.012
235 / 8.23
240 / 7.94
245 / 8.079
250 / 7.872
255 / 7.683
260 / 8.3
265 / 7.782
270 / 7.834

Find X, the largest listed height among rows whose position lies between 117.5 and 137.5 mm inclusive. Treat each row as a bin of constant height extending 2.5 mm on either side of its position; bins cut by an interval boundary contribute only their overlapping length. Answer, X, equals 8.128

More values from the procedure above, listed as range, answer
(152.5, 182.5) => 7.497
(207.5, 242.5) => 8.23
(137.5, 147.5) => 7.903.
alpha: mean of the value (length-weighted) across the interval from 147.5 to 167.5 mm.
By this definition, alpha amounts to 7.2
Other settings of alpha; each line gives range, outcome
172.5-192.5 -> 6.85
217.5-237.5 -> 7.97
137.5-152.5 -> 7.61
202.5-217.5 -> 7.94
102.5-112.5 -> 8.89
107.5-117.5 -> 8.62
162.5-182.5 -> 6.3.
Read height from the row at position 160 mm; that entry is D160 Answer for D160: 7.463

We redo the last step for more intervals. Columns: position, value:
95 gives 8.051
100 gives 8.164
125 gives 8.128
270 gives 7.834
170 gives 5.89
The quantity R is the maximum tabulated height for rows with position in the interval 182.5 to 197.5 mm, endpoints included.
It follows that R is 7.594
